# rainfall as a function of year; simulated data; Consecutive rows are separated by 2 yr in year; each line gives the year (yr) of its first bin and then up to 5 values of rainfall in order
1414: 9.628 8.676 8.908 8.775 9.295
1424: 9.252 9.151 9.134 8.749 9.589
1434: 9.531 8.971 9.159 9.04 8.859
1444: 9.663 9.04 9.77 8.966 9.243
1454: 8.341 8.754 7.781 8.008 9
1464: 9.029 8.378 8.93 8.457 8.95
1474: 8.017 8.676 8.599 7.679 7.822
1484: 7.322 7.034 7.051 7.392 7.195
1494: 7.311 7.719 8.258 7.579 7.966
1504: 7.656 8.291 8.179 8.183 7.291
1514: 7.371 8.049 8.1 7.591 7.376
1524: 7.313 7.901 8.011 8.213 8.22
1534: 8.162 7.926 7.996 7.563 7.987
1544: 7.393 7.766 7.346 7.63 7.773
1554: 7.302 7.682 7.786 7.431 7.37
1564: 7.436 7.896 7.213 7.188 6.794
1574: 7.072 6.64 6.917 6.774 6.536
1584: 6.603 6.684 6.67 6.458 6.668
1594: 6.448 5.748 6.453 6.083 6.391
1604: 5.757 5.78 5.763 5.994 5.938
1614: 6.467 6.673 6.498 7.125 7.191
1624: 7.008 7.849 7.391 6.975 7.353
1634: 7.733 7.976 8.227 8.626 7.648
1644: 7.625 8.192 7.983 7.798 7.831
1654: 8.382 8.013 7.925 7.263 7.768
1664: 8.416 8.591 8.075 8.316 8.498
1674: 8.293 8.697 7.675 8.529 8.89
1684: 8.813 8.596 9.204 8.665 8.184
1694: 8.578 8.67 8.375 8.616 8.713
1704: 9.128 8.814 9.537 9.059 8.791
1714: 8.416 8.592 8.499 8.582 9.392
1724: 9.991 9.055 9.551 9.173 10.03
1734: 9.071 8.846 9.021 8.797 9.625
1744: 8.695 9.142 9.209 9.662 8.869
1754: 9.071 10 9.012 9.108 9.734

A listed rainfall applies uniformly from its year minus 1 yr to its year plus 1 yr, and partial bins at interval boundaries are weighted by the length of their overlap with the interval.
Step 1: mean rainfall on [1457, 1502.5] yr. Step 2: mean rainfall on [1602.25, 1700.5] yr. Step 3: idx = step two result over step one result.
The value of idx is 1.0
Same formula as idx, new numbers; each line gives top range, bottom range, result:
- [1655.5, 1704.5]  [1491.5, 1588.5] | 1.12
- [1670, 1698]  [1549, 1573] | 1.15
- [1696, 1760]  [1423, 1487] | 1.04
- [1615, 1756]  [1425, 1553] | 1.03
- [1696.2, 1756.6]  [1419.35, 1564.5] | 1.11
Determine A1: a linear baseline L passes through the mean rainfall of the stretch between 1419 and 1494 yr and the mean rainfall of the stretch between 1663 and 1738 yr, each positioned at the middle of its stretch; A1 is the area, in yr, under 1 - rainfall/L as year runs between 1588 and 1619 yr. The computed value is 8.8 yr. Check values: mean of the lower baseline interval 8.59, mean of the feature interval 6.22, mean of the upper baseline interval 8.78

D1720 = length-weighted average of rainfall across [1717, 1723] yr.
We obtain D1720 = 8.82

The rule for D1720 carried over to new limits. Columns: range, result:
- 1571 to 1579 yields 6.86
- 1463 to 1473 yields 8.75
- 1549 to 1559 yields 7.63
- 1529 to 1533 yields 8.22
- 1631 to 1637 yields 7.69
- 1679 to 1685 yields 8.74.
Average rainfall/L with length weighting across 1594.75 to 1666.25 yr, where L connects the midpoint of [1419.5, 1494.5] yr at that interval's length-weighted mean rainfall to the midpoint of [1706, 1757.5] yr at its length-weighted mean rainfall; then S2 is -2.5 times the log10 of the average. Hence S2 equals 0.23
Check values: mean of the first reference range 8.58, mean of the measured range 7.22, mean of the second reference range 9.14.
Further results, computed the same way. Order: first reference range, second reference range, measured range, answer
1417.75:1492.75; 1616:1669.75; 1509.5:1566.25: 0.07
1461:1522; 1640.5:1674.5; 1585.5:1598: 0.24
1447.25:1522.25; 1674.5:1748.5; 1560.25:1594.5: 0.21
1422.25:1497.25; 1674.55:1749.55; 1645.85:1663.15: 0.12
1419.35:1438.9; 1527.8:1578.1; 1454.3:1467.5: 0.03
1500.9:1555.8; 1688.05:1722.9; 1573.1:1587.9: 0.20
